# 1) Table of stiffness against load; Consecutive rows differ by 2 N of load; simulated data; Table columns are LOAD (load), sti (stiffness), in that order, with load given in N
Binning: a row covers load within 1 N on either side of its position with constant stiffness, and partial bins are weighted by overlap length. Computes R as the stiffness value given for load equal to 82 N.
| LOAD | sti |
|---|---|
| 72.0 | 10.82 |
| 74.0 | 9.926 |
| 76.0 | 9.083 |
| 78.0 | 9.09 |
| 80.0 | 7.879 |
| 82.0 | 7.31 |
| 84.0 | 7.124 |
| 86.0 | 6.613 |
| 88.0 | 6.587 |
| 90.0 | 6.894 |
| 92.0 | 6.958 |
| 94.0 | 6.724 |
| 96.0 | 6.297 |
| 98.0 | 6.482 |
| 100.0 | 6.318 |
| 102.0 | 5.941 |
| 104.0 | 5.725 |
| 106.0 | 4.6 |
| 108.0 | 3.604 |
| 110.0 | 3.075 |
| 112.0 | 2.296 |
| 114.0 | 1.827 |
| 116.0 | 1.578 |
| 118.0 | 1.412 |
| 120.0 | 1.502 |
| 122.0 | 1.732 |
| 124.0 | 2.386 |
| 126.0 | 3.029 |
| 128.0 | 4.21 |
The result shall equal 7.31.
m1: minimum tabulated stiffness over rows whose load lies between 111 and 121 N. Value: 1.412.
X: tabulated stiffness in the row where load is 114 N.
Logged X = 1.827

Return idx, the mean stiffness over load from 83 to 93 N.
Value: 6.84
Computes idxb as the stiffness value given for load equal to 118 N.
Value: 1.412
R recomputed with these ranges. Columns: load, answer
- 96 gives 6.297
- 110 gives 3.075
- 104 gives 5.725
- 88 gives 6.587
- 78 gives 9.09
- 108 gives 3.604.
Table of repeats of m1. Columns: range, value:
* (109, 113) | 2.296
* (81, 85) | 7.124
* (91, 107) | 4.6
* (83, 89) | 6.587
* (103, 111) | 3.075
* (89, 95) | 6.724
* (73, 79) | 9.083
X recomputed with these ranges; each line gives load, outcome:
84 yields 7.124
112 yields 2.296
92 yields 6.958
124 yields 2.386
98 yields 6.482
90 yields 6.894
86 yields 6.613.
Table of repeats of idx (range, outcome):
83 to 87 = 6.87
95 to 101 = 6.37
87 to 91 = 6.74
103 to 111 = 4.25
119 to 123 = 1.62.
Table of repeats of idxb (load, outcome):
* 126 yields 3.029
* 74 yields 9.926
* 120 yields 1.502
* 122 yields 1.732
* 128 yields 4.21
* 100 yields 6.318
